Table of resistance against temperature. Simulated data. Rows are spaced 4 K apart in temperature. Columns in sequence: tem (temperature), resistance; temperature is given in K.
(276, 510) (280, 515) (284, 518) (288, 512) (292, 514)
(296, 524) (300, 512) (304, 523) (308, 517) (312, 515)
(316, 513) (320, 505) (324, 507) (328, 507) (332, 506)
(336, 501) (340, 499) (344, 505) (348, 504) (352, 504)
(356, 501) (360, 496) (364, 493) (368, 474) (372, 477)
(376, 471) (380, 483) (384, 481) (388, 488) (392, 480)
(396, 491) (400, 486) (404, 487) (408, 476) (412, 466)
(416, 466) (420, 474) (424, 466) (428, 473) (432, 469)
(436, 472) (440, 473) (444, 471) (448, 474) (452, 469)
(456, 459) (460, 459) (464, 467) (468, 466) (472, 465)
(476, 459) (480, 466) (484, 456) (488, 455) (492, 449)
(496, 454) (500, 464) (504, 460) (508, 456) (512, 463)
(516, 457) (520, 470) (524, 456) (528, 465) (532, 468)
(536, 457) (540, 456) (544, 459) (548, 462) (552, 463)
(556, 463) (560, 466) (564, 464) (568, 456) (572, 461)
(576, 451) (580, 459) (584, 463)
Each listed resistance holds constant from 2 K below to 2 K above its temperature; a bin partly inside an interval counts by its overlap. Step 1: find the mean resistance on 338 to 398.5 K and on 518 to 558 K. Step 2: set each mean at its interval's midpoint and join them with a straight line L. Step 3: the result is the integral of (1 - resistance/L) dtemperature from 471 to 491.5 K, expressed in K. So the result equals 0.5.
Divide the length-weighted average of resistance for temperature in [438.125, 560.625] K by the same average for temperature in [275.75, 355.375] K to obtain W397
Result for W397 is 0.91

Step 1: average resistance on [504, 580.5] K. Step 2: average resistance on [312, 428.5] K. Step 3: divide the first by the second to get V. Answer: 0.9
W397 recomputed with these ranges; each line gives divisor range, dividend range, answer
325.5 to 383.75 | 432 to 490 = 0.94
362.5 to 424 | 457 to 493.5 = 0.96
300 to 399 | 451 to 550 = 0.93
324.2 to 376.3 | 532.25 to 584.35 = 0.93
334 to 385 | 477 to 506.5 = 0.93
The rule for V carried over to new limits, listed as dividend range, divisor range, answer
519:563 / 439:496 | 1.00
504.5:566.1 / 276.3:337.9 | 0.90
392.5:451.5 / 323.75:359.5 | 0.94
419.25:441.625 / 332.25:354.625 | 0.94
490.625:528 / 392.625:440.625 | 0.97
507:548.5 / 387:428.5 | 0.97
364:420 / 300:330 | 0.94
